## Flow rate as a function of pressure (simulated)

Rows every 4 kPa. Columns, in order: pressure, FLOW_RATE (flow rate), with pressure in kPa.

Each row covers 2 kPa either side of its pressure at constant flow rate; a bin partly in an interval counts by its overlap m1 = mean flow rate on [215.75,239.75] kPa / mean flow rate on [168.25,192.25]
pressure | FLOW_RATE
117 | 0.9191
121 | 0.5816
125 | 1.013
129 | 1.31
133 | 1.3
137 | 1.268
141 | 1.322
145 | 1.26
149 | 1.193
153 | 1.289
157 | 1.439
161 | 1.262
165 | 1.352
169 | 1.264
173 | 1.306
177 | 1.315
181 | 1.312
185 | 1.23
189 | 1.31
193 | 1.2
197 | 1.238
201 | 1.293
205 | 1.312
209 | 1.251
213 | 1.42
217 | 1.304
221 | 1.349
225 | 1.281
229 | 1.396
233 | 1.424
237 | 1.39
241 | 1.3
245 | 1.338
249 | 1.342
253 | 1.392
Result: 1.1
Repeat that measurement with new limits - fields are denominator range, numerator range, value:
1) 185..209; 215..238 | 1.07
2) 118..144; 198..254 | 1.19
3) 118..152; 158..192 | 1.12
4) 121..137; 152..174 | 1.16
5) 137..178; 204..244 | 1.03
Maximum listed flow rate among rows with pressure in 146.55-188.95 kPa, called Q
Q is 1.439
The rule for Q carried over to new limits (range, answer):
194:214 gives 1.42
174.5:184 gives 1.315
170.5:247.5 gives 1.424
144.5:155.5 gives 1.289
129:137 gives 1.31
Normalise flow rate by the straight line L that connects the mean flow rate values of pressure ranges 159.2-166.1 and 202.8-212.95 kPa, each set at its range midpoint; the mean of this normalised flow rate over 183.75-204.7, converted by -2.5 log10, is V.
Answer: 0.04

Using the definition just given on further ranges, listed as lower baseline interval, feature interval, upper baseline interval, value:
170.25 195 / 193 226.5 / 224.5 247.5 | 0.016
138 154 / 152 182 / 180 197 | -0.048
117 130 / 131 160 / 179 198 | -0.234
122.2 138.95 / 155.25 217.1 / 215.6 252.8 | -0.020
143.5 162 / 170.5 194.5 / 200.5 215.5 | 0.023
